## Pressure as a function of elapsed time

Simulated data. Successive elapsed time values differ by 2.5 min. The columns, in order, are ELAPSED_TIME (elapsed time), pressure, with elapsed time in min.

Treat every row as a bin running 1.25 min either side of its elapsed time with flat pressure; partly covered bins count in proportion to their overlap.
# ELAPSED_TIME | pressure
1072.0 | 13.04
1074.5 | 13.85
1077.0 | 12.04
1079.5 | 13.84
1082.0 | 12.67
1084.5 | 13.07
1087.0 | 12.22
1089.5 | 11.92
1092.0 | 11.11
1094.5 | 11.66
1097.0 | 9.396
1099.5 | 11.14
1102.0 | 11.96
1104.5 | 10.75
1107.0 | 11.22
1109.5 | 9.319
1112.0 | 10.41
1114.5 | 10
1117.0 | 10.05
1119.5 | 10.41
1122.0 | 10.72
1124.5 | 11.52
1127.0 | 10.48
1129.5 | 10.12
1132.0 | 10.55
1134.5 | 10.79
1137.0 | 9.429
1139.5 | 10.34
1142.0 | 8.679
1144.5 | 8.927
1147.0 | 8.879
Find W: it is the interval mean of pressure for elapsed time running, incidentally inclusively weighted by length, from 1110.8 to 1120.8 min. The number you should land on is 10.2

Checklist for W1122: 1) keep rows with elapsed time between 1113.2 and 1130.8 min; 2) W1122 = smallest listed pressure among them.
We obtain 10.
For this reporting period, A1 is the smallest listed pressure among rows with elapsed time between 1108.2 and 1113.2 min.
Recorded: 9.319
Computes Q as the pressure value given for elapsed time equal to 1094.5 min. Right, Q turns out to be 11.66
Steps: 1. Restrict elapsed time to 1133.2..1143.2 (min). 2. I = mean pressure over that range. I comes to 9.82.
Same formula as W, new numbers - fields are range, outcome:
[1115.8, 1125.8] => 10.7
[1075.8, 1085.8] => 12.9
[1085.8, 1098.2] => 11.3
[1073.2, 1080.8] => 13.2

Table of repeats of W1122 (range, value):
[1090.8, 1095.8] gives 11.11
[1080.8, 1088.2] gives 12.22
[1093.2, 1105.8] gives 9.396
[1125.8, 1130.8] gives 10.12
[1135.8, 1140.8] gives 9.429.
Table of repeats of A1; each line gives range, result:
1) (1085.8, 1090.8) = 11.92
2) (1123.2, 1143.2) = 8.679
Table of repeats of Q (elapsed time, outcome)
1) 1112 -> 10.41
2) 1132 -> 10.55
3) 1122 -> 10.72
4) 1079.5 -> 13.84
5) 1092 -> 11.11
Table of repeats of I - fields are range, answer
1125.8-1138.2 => 10.3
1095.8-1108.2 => 10.9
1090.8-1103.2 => 11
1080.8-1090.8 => 12.5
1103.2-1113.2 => 10.4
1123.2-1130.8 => 10.7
